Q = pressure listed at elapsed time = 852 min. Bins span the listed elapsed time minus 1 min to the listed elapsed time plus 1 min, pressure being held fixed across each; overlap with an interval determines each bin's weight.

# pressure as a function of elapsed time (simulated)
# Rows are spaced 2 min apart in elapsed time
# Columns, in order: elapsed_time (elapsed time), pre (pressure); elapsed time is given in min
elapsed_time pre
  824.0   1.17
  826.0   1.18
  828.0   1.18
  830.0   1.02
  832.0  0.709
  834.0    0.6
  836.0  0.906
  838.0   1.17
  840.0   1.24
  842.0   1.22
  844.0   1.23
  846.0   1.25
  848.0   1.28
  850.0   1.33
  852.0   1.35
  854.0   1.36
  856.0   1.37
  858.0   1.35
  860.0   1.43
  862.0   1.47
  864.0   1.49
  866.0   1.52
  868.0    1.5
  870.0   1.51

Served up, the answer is 1.35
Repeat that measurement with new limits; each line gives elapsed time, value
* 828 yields 1.18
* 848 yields 1.28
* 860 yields 1.43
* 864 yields 1.49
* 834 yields 0.6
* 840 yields 1.24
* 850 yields 1.33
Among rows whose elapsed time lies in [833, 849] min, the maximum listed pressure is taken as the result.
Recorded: 1.28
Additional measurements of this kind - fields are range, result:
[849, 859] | 1.37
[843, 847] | 1.25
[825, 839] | 1.18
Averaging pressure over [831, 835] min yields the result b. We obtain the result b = 0.654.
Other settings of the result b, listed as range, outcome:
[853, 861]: 1.38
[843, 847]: 1.24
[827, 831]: 1.1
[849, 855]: 1.35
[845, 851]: 1.29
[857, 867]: 1.45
